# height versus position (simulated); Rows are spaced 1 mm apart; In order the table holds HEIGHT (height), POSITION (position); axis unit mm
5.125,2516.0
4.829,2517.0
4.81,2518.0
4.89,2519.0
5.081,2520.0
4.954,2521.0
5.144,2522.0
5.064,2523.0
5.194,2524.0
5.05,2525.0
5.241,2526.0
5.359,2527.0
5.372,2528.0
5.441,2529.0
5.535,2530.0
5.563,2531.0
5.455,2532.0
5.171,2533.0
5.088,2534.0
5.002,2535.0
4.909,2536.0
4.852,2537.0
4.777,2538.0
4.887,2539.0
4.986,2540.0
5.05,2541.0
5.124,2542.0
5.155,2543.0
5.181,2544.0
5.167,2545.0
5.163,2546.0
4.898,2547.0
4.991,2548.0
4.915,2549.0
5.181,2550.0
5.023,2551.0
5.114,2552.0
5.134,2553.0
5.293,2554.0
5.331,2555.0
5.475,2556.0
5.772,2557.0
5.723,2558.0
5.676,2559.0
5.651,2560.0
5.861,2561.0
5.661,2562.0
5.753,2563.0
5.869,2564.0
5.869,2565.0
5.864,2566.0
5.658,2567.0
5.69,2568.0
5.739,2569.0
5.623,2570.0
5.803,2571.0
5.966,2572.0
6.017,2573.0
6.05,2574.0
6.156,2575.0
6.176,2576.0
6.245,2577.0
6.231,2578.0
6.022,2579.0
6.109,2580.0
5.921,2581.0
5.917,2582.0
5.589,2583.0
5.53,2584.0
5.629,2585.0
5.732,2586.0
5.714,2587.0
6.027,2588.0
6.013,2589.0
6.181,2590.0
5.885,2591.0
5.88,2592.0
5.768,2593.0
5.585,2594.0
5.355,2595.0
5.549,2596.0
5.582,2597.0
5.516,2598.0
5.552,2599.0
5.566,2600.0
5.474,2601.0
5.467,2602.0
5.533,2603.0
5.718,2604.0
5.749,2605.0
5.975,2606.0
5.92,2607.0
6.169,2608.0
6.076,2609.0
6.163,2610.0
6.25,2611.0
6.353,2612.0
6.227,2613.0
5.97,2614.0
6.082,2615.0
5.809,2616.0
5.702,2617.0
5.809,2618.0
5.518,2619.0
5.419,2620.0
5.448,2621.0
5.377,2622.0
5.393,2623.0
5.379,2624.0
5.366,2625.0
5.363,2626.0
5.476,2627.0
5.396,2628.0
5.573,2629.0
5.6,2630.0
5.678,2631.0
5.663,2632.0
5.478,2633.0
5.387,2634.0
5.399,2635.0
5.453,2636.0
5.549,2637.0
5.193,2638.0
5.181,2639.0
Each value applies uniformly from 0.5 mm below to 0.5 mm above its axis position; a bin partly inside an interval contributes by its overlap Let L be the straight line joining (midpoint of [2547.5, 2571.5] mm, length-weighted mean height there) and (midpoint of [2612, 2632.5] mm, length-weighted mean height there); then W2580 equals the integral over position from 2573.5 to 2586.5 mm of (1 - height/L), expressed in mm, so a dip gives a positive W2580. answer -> -0.9 mm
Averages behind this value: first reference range 5.53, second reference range 5.63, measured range 5.95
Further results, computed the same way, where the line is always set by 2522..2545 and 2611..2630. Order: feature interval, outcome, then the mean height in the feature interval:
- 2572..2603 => -2.0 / 5.81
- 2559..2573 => -1.1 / 5.78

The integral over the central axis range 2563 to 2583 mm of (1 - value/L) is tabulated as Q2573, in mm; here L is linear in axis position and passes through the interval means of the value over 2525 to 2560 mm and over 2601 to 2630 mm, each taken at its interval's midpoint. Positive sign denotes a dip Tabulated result -1.8 mm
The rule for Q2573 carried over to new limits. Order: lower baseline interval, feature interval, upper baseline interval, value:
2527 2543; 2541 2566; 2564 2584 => 0.65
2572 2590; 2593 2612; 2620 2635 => -0.09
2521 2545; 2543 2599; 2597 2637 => -2.76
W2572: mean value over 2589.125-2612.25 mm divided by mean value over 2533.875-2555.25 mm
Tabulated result 1.15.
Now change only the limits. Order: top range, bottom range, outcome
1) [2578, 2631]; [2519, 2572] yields 1.08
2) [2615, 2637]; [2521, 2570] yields 1.04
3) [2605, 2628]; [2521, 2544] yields 1.12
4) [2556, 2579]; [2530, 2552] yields 1.15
